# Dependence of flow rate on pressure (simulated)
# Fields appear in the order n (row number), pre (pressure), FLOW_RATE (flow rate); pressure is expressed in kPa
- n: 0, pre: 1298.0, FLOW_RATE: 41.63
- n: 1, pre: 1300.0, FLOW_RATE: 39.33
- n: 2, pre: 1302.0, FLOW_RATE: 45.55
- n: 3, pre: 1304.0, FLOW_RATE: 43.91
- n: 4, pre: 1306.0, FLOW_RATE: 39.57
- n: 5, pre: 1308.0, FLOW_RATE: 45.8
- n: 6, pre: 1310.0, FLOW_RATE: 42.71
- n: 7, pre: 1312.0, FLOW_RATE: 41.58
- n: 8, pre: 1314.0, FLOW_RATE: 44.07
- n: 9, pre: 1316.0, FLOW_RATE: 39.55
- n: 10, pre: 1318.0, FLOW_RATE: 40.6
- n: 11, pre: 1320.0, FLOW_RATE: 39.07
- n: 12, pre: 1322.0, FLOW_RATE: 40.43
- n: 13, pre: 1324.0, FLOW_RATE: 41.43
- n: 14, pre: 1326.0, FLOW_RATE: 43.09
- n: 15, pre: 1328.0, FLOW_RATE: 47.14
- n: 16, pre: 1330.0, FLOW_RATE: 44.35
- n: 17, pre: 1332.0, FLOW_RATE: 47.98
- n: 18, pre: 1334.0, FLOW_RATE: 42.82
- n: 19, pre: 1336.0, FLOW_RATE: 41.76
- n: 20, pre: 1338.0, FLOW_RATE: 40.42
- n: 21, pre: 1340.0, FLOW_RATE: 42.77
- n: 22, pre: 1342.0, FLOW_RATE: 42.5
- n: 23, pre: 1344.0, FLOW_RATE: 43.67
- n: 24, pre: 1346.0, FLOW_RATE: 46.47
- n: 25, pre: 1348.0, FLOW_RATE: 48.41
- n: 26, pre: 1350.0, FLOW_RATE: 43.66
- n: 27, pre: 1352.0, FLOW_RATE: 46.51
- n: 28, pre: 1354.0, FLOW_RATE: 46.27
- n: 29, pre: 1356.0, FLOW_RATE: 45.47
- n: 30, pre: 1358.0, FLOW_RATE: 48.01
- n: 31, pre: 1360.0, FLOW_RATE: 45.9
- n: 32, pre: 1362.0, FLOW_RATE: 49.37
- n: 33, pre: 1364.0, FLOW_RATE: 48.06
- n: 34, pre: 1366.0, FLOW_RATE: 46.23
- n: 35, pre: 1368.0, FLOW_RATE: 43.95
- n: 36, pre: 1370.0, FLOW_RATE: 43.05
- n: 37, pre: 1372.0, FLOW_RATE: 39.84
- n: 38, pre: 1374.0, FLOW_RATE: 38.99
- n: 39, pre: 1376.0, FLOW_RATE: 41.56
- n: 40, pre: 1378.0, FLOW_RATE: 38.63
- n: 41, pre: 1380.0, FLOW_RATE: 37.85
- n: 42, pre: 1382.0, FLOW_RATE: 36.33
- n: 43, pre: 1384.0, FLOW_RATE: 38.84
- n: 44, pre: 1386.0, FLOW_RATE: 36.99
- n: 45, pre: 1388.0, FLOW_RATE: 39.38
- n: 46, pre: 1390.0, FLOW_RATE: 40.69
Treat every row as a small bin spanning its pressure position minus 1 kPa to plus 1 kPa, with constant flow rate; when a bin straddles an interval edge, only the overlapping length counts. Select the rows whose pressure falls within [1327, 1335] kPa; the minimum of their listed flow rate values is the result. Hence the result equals 42.82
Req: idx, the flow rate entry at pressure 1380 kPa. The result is 37.85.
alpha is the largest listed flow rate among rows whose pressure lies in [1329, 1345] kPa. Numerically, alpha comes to 47.98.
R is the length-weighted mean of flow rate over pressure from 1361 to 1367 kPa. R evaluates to 47.9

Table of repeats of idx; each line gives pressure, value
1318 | 40.6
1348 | 48.41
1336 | 41.76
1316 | 39.55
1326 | 43.09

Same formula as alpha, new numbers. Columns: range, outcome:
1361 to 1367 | 49.37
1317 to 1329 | 47.14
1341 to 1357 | 48.41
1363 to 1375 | 48.06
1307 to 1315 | 45.8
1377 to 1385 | 38.84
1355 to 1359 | 48.01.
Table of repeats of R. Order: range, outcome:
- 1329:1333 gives 46.2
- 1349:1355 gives 45.5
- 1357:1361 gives 47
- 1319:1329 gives 42.2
